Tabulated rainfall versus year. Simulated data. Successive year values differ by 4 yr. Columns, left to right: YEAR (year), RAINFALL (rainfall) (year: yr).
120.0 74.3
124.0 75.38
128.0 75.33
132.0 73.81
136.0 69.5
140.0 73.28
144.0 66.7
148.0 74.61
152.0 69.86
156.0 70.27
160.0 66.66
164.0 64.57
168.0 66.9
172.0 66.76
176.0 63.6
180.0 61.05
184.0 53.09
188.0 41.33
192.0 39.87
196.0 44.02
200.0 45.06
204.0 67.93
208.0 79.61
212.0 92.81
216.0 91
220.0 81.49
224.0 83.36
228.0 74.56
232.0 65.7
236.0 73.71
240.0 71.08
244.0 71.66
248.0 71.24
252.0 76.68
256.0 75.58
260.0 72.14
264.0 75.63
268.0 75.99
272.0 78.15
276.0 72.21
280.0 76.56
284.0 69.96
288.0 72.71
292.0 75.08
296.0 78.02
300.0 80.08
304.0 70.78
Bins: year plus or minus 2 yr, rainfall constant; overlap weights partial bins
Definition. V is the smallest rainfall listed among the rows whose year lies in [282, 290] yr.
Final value 69.96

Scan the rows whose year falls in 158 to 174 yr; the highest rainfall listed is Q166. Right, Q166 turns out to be 66.9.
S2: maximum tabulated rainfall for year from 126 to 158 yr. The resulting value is 75.33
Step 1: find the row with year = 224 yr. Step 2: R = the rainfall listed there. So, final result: 83.36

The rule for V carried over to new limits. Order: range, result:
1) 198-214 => 45.06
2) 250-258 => 75.58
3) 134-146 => 66.7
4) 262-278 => 72.21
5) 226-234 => 65.7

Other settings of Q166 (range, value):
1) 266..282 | 78.15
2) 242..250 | 71.66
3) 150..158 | 70.27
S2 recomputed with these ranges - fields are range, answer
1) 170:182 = 66.76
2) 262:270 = 75.99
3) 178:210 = 79.61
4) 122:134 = 75.38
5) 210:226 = 92.81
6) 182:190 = 53.09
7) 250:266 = 76.68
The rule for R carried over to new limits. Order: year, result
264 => 75.63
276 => 72.21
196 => 44.02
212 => 92.81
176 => 63.6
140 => 73.28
